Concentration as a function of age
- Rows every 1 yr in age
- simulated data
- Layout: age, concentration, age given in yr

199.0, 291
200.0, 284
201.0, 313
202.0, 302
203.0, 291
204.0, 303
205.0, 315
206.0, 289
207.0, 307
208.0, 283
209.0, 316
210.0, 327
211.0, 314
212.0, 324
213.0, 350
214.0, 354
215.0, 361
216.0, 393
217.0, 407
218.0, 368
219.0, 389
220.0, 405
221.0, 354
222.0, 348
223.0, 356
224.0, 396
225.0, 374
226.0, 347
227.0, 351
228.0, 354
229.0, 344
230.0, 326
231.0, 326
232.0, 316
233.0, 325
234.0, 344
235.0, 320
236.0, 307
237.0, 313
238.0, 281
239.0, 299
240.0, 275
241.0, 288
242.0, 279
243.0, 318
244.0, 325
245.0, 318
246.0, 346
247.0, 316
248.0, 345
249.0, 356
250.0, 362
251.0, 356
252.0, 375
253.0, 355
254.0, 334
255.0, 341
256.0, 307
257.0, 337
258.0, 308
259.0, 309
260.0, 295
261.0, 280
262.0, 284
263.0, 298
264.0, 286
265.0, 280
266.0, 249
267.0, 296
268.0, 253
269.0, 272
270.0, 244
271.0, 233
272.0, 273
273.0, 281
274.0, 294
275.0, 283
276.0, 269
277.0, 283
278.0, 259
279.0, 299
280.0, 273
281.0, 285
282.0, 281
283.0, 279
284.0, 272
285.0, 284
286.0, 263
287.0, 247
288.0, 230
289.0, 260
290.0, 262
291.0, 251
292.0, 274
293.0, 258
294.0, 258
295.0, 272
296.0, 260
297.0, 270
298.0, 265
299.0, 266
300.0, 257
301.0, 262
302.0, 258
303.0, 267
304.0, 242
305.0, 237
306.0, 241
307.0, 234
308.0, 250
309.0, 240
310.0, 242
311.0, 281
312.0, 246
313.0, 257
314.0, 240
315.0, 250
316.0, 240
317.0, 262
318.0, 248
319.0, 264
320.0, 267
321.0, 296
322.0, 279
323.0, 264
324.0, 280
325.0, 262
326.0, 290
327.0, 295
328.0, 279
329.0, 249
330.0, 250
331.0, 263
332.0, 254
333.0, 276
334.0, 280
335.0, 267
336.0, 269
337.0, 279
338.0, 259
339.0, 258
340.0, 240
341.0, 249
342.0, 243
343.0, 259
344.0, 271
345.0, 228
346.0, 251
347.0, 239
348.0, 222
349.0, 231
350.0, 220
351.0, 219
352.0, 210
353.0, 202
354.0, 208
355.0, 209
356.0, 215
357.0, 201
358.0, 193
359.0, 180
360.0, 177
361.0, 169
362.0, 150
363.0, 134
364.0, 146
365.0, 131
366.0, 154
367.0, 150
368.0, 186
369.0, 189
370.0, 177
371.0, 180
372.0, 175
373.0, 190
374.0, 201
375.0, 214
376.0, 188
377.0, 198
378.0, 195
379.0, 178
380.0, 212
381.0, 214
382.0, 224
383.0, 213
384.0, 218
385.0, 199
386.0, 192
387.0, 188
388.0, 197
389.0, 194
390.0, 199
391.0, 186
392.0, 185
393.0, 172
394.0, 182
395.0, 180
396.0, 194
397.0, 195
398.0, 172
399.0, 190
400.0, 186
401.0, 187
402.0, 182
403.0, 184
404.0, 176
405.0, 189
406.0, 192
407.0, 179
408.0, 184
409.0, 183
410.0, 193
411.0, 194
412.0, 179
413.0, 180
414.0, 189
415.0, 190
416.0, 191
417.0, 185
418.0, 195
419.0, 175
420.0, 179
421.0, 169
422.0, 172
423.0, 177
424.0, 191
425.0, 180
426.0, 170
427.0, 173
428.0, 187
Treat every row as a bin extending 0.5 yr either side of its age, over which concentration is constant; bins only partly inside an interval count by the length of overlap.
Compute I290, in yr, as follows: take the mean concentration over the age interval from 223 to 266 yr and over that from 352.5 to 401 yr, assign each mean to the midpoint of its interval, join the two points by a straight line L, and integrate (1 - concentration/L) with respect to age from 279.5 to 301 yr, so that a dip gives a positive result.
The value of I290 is 0.9 yr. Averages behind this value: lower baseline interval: 323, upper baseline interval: 187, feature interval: 265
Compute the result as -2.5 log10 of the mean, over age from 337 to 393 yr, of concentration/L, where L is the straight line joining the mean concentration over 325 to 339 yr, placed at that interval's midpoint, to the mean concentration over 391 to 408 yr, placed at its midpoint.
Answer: 0.13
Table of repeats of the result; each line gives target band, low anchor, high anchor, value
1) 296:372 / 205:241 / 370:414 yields 0.031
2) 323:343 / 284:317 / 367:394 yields -0.152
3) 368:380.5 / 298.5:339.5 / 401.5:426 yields 0.130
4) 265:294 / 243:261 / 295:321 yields 0.100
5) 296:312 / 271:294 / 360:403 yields -0.012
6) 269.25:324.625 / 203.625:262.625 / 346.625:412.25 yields 0.029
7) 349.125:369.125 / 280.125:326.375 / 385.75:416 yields 0.194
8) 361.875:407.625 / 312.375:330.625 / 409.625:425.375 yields 0.137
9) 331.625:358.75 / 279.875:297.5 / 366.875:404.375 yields -0.075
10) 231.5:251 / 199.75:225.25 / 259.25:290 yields -0.035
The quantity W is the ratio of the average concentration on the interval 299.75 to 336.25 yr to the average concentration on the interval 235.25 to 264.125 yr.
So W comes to 0.82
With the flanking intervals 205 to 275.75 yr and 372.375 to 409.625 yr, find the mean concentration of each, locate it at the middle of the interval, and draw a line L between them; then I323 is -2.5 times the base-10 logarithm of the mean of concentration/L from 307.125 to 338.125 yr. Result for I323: -0.06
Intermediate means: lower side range 321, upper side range 192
